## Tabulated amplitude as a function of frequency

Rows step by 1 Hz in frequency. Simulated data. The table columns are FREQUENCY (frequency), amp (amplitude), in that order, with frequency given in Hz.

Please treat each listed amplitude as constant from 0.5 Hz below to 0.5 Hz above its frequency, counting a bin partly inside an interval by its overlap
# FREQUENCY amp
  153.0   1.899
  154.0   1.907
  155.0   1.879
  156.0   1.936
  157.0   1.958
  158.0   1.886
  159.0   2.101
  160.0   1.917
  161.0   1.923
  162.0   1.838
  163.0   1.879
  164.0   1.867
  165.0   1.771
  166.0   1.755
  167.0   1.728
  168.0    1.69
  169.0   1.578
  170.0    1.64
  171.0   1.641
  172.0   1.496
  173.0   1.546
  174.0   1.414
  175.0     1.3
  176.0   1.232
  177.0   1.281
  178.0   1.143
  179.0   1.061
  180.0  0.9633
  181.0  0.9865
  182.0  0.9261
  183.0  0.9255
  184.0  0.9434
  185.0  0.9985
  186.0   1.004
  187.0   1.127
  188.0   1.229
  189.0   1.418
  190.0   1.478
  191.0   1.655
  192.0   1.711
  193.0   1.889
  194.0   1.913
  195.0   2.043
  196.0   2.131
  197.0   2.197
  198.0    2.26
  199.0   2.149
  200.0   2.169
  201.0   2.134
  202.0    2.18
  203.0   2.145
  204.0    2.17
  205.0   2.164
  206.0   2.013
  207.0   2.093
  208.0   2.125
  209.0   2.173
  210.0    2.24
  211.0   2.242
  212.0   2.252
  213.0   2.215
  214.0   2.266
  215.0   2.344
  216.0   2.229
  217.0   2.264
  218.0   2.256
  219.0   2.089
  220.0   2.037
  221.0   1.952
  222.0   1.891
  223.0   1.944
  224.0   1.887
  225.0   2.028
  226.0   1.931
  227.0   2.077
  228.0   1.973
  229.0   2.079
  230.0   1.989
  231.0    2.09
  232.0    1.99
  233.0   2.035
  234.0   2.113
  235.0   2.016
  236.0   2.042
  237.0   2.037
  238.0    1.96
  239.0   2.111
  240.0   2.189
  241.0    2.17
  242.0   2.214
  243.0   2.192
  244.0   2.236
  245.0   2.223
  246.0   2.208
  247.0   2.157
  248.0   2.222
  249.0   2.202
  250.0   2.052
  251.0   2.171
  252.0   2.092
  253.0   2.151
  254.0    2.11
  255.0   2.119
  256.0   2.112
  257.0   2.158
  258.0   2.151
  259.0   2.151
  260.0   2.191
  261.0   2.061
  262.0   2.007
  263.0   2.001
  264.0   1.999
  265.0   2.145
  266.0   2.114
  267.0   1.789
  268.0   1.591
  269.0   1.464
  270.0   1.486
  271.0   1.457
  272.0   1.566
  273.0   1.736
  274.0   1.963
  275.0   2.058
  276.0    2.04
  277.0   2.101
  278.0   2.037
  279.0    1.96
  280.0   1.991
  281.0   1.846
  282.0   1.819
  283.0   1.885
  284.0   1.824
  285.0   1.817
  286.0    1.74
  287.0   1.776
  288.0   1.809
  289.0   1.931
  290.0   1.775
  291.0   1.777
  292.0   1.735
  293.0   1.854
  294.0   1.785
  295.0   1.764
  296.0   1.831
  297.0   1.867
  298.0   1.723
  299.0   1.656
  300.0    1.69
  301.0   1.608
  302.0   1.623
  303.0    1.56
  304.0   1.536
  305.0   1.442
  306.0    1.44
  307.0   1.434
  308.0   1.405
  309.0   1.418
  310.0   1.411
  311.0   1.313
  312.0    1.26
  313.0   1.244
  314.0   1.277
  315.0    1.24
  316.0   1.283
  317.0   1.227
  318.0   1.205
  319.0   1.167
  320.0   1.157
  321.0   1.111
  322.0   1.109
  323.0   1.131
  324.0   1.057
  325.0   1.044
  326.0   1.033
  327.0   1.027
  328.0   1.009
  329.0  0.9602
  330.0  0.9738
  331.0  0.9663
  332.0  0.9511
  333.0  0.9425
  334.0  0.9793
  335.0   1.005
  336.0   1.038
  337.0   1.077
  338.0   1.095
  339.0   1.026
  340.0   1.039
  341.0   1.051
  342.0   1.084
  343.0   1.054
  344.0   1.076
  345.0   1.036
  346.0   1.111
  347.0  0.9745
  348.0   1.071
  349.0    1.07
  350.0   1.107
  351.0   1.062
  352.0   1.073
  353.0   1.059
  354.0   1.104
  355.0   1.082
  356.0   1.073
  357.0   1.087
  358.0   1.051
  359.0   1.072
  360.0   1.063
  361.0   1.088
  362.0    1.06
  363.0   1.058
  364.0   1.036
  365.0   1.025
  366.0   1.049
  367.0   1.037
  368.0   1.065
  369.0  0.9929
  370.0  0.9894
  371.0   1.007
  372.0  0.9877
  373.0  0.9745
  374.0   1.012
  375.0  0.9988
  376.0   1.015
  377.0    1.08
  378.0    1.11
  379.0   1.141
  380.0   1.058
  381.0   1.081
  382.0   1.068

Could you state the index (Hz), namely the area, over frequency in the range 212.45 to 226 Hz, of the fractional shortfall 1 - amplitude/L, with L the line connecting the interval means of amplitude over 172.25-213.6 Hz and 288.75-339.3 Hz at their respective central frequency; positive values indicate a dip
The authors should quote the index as -4.11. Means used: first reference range 1.69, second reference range 1.34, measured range 2.1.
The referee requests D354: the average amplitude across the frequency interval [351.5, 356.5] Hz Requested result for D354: 1.08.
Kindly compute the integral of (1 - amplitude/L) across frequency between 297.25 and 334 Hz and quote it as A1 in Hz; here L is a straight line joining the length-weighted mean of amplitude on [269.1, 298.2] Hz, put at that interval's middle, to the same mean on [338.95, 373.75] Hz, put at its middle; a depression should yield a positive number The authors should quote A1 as 5.6 Hz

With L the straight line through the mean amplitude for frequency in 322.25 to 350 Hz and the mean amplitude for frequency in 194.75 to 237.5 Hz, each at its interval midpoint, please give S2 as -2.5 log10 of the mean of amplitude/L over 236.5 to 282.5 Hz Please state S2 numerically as -0.174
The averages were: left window 2.11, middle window 2.02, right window 1.03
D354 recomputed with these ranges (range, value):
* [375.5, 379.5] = 1.09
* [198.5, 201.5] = 2.15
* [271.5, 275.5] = 1.83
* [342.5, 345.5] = 1.06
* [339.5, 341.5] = 1.04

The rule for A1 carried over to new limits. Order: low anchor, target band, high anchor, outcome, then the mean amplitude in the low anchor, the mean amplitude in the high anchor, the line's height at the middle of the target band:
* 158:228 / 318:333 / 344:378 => 1.93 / 1.79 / 1.05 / 1.21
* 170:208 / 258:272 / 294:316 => -3.03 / 1.61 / 1.51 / 1.54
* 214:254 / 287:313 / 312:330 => -4.75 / 2.1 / 1.13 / 1.37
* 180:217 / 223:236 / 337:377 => -2.62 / 1.83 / 1.05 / 1.68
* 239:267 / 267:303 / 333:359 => -0.59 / 2.13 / 1.06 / 1.76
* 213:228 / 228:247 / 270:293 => -0.82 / 2.09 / 1.84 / 2.02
